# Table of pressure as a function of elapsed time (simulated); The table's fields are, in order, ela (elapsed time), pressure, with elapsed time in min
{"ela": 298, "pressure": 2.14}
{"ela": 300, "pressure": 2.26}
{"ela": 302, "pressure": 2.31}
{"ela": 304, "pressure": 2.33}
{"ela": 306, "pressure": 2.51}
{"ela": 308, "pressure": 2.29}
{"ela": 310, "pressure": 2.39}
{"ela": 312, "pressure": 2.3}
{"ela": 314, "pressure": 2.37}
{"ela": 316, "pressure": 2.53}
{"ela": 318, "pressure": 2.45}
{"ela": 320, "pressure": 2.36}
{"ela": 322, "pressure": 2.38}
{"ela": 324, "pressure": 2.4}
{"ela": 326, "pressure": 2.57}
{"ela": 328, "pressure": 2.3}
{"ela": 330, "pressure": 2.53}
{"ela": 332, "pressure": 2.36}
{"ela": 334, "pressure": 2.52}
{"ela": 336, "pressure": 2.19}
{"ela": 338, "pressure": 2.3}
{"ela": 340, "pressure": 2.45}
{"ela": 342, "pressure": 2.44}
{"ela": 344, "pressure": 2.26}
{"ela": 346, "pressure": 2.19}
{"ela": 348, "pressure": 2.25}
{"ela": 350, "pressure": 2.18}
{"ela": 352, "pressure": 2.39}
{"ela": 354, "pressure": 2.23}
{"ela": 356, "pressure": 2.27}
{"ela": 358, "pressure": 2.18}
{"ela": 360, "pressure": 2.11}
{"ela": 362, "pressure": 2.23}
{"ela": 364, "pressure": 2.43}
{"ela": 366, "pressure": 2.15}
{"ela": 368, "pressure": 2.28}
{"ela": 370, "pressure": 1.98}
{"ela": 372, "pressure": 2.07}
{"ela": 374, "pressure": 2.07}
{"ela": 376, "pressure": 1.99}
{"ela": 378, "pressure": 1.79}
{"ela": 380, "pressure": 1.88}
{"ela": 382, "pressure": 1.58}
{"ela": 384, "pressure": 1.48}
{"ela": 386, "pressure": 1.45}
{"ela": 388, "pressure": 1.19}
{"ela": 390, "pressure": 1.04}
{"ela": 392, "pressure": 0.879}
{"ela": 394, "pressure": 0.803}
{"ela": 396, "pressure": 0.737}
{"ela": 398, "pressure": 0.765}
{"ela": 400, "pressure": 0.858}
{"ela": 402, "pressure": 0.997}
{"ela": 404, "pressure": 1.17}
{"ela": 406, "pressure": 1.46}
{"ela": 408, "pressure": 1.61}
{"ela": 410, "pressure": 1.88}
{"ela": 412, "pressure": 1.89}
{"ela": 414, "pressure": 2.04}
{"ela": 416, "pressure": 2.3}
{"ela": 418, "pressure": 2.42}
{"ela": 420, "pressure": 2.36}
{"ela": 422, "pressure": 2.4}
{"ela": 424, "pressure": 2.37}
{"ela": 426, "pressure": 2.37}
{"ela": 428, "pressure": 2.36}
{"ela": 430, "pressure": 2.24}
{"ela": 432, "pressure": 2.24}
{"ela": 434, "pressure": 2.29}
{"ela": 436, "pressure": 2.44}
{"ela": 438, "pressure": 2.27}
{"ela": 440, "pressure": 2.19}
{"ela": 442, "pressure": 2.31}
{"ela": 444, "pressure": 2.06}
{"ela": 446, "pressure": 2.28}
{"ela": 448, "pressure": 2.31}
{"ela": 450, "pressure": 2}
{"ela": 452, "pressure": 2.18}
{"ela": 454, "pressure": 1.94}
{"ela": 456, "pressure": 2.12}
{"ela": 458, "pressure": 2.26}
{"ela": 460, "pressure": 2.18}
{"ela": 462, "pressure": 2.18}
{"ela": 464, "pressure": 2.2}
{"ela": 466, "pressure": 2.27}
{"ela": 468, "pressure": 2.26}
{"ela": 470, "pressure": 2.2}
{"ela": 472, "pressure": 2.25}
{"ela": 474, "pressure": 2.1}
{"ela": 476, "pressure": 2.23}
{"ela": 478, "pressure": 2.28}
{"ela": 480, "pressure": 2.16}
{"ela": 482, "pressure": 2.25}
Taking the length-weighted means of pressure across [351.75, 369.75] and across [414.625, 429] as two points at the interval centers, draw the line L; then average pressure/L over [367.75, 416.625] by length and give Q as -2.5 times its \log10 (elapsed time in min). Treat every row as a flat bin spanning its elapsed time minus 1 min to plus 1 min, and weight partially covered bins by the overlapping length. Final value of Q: 0.46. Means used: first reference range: 2.24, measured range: 1.51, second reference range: 2.36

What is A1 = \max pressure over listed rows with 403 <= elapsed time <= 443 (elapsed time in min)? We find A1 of 2.44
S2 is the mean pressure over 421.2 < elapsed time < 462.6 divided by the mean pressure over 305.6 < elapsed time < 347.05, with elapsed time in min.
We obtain 0.94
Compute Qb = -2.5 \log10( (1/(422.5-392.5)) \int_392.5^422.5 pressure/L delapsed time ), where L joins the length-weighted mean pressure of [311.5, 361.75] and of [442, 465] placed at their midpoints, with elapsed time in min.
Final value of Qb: 0.39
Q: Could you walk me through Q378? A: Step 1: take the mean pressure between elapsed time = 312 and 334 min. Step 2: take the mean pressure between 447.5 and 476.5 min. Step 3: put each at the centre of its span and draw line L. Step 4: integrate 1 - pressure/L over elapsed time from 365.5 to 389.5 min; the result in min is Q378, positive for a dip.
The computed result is 5.4 min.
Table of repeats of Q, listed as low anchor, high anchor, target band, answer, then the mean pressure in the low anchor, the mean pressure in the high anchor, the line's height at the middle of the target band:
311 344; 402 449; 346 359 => 0.04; 2.4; 2.12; 2.33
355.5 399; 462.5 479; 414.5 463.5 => -0.11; 1.69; 2.22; 2.04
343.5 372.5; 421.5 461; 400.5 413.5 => 0.43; 2.21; 2.24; 2.23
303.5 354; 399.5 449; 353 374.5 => 0.03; 2.37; 2.06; 2.25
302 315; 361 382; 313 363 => -0.06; 2.36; 2.06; 2.22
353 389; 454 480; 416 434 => -0.12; 1.96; 2.2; 2.1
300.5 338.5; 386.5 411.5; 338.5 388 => -0.22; 2.39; 1.14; 1.7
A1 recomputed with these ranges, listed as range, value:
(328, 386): 2.53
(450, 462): 2.26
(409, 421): 2.42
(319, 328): 2.57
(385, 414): 2.04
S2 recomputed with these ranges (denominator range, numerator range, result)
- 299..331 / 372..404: 0.55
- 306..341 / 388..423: 0.62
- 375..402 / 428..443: 1.82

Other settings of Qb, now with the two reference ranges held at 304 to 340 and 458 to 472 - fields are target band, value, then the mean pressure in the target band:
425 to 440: -0.02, 2.31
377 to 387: 0.38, 1.64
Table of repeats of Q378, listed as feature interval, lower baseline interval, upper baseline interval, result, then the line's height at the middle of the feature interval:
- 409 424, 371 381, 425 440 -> 0.1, 2.21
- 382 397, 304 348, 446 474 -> 7.7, 2.29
